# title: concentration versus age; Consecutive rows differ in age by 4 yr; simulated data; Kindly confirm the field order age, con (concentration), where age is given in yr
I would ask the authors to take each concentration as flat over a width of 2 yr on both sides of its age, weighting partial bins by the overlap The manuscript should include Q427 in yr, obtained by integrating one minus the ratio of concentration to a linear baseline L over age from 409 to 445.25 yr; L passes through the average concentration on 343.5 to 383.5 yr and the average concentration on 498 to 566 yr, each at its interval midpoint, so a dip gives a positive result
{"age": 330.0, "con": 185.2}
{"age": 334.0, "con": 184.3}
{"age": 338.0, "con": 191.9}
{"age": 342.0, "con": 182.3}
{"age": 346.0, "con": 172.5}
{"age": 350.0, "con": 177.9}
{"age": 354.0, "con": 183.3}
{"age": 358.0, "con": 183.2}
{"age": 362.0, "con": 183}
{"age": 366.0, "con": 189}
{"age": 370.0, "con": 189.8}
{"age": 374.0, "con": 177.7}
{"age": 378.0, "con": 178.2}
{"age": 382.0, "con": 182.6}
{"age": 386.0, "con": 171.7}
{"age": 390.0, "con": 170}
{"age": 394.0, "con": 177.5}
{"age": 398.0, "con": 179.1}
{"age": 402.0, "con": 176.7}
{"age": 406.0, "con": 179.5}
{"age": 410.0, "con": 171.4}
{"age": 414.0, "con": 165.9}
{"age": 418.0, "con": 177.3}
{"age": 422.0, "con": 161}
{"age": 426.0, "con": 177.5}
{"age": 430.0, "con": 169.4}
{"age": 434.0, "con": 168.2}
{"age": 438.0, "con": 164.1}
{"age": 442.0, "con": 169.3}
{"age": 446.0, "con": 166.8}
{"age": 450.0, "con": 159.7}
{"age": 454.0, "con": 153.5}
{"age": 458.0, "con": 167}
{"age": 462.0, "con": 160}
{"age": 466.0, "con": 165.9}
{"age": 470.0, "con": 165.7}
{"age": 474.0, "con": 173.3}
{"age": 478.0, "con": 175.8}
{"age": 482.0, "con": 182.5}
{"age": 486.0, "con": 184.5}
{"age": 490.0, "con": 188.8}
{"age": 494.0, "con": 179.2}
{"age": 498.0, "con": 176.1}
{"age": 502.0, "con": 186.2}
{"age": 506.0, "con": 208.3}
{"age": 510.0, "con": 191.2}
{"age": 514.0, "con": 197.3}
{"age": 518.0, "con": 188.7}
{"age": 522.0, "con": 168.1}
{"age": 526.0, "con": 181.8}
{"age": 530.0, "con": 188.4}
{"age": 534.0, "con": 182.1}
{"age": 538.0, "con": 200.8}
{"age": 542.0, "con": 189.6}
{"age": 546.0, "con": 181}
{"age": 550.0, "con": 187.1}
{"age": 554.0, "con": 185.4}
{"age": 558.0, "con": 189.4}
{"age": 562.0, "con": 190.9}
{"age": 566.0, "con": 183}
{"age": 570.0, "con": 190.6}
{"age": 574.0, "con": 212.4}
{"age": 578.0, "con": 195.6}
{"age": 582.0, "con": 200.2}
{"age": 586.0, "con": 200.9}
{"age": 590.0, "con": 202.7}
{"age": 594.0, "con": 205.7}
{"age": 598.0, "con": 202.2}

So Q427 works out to 2.9 yr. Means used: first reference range 182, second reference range 188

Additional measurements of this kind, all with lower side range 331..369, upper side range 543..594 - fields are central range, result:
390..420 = 1.8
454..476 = 2.7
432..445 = 1.4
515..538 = 0.9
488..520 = 0.2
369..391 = 0.8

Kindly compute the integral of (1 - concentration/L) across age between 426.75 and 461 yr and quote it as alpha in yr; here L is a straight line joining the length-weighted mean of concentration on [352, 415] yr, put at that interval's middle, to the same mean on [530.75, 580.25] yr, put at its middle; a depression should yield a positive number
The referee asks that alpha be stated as 3.4 yr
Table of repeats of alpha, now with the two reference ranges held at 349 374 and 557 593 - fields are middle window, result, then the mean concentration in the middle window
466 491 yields 1.8 yr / 177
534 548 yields 0.4 yr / 189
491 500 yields 0.6 yr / 179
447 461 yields 2.1 yr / 161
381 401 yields 1.1 yr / 176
